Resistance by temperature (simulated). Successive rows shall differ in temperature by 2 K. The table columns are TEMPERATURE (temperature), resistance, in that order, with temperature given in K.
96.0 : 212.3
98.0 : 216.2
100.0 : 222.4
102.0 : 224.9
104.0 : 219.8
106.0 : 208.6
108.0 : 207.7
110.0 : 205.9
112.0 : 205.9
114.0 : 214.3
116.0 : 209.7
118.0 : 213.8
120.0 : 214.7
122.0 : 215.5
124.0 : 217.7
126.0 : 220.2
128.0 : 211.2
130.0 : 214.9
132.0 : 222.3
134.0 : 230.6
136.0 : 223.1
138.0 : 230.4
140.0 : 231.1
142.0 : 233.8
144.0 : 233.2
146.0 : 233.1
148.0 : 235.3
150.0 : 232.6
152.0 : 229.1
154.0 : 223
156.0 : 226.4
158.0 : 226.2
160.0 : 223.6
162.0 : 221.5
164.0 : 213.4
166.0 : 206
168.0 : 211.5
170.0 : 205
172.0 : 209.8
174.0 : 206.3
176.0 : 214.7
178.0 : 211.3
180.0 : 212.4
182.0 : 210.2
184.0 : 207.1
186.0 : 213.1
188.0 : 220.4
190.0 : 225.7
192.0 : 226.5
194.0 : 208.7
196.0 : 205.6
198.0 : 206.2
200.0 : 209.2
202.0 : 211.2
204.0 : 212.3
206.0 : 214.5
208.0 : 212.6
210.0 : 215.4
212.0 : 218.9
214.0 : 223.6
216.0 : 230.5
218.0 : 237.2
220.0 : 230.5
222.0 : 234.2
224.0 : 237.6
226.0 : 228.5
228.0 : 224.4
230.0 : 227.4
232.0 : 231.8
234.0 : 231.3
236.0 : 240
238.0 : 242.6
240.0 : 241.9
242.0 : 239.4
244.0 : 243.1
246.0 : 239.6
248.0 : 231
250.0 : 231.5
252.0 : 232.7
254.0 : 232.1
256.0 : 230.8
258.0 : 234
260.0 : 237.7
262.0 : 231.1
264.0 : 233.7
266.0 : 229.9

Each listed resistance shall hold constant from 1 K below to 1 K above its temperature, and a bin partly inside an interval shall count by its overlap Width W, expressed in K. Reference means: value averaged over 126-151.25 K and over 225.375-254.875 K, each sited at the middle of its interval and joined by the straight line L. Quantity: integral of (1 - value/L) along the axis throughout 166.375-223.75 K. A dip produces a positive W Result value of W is 3.80 K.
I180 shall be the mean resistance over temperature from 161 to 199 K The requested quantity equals 212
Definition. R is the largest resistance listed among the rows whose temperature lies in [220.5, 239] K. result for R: 242.6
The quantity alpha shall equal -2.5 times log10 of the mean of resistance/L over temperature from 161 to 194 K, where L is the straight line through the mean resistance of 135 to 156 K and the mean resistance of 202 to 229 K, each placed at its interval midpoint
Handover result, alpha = 0.070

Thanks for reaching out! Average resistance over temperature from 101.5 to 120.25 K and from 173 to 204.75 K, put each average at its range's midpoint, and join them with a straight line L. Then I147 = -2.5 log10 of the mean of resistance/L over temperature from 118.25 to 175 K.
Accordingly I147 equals -0.05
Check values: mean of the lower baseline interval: 212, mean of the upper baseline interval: 213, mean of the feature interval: 221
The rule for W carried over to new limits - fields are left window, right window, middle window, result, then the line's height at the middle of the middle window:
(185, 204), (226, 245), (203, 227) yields 0.01 K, 225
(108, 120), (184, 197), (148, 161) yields -0.87 K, 213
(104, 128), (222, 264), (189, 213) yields 1.40 K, 227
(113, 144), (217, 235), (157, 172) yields 0.65 K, 225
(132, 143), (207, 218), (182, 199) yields 0.76 K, 224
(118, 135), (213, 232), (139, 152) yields -0.72 K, 221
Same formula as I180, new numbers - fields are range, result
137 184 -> 221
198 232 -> 223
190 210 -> 213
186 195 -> 220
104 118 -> 210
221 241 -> 234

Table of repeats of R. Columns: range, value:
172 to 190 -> 225.7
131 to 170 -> 235.3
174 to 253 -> 243.1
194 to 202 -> 211.2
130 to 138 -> 230.6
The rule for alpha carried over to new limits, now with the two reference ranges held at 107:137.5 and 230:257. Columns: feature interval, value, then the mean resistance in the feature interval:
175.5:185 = 0.07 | 211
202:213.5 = 0.07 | 215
